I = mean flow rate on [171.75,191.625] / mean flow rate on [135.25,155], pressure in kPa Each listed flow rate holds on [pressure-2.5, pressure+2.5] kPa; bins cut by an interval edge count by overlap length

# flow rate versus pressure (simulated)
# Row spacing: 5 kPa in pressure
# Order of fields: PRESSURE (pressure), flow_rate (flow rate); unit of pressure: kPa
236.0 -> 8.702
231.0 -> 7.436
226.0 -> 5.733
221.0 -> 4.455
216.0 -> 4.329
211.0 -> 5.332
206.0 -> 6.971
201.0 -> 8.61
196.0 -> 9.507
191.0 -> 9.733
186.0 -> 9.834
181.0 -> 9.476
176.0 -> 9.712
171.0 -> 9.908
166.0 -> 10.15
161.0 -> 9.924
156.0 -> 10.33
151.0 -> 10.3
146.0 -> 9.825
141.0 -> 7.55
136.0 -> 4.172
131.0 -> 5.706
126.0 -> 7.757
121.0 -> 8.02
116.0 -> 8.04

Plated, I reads 1.14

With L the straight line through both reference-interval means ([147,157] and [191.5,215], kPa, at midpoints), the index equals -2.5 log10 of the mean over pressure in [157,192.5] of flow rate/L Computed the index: -0.093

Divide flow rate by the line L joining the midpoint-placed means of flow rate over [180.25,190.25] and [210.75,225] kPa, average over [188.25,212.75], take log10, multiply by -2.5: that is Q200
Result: -0.10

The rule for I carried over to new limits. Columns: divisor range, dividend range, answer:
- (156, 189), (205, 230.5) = 0.55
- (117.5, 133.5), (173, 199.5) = 1.33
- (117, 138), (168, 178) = 1.49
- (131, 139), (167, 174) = 2.05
